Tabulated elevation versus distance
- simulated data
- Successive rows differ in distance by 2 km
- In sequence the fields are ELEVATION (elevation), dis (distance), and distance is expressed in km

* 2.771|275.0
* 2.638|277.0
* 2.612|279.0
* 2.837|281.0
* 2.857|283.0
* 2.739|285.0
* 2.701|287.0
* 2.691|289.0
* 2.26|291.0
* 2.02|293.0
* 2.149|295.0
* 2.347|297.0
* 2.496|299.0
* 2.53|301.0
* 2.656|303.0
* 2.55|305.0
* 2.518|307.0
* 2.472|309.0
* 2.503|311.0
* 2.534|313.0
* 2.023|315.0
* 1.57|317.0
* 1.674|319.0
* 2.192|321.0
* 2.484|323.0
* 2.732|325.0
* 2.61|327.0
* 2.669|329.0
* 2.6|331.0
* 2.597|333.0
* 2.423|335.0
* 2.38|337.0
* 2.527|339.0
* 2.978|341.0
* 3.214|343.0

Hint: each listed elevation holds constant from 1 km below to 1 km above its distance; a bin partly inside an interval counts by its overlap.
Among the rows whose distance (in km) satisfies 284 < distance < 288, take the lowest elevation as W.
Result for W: 2.701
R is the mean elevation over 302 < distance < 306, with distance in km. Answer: 2.6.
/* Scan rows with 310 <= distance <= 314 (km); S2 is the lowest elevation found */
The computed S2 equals 2.503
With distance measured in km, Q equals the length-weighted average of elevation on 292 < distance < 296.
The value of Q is 2.08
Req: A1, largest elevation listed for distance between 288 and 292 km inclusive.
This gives 2.691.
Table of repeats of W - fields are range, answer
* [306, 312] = 2.472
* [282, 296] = 2.02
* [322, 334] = 2.484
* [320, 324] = 2.192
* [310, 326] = 1.57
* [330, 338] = 2.38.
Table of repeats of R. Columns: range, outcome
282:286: 2.8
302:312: 2.54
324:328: 2.67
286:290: 2.7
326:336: 2.58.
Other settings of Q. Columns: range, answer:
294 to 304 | 2.44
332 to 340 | 2.48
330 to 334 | 2.6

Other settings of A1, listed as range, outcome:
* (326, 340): 2.669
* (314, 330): 2.732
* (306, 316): 2.534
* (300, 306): 2.656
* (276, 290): 2.857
